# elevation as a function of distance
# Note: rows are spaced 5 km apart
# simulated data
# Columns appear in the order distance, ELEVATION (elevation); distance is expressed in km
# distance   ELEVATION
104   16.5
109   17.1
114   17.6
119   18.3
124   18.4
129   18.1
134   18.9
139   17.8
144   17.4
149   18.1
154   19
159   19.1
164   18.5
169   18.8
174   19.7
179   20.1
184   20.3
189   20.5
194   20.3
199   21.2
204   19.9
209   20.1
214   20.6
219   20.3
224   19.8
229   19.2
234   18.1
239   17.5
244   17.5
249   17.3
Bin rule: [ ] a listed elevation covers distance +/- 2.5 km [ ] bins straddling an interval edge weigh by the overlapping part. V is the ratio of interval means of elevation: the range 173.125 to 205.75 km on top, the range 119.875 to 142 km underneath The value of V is 1.11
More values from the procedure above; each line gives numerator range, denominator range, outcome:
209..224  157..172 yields 1.08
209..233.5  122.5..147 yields 1.10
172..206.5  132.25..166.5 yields 1.10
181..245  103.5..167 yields 1.09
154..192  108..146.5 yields 1.09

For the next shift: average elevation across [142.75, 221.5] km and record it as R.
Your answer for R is 19.7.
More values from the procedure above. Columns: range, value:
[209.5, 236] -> 19.7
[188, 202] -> 20.7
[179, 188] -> 20.3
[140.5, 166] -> 18.4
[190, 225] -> 20.3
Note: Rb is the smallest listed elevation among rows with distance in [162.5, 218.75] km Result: 18.5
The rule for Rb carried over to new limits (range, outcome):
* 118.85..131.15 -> 18.1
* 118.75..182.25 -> 17.4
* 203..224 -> 19.8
